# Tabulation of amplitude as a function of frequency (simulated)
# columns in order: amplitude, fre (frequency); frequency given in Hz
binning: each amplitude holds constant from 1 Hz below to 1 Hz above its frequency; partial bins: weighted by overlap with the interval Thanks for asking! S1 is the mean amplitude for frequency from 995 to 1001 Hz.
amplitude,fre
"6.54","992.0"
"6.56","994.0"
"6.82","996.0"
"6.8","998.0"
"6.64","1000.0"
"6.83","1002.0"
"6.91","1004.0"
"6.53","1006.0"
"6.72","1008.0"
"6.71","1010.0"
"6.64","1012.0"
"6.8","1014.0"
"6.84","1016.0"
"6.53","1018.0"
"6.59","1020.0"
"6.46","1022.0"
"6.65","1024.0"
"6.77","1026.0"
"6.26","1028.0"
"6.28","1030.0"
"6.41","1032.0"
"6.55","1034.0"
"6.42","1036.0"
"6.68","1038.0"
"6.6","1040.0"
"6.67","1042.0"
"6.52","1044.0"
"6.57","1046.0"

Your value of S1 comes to 6.75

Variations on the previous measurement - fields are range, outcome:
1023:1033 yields 6.47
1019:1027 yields 6.62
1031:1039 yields 6.52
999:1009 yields 6.73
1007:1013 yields 6.69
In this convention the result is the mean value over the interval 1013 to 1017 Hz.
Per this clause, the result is 6.82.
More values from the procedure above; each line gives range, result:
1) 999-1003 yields 6.73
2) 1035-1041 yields 6.57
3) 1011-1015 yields 6.72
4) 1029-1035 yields 6.41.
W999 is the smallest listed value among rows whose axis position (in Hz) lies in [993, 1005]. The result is 6.56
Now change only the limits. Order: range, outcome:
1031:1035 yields 6.41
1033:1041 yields 6.42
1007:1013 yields 6.64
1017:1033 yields 6.26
